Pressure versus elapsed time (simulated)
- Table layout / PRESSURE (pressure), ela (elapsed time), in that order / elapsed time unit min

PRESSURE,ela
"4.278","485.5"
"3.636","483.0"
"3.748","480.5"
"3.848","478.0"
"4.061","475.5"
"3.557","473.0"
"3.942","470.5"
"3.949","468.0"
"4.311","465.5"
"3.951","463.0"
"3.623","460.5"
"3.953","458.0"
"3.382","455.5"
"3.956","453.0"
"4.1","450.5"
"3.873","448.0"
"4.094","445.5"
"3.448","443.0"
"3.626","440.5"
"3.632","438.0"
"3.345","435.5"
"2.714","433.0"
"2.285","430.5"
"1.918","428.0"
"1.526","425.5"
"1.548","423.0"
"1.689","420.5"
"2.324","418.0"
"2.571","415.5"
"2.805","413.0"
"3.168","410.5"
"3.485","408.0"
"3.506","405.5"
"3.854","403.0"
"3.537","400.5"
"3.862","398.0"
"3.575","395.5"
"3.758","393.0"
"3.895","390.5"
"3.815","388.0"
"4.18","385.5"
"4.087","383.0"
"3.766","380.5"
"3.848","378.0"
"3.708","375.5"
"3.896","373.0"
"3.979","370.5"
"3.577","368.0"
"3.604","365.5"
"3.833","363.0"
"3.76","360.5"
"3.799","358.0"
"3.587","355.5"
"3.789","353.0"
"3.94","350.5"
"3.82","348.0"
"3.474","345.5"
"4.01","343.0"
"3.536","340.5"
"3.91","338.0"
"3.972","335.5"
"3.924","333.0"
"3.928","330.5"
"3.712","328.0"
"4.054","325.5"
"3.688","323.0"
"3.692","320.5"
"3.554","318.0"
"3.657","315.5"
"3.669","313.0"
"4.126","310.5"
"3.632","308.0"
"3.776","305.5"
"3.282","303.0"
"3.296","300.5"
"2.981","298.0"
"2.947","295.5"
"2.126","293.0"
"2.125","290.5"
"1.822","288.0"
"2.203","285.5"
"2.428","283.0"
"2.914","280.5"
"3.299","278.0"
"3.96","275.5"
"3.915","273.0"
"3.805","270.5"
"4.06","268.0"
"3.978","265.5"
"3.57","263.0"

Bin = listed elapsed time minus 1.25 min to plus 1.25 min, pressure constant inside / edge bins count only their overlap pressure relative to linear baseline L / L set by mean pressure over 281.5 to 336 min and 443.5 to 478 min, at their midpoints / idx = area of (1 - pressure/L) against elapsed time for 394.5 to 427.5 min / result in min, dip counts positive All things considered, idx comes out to 7.4 min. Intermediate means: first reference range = 3.29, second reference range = 3.89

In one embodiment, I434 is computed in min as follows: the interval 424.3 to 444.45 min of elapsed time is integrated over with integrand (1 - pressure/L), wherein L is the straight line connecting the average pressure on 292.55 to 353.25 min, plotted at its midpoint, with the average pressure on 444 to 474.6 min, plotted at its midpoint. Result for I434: 5.3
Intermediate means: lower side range 3.64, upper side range 3.89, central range 2.83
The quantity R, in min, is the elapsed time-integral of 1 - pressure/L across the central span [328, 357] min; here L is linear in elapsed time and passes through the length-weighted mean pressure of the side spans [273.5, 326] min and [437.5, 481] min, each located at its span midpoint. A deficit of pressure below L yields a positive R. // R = -3.7 min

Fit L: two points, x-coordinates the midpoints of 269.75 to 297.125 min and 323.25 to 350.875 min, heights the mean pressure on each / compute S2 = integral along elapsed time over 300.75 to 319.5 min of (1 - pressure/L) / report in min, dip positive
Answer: -1.7 min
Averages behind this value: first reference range 2.85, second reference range 3.83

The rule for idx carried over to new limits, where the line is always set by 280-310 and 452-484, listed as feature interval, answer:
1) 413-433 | 8.4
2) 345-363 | -3.3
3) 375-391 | -2.7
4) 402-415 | 0.7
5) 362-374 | -1.9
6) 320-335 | -4.1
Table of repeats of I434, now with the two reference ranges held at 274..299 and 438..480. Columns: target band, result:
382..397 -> -2.2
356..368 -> -2.0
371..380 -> -1.5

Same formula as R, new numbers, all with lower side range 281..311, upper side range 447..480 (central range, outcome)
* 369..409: -4.3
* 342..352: -2.0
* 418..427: 4.8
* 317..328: -2.6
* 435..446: 0.4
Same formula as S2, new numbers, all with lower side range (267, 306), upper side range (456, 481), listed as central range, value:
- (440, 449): 0.0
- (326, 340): -2.7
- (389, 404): -0.8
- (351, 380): -3.1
